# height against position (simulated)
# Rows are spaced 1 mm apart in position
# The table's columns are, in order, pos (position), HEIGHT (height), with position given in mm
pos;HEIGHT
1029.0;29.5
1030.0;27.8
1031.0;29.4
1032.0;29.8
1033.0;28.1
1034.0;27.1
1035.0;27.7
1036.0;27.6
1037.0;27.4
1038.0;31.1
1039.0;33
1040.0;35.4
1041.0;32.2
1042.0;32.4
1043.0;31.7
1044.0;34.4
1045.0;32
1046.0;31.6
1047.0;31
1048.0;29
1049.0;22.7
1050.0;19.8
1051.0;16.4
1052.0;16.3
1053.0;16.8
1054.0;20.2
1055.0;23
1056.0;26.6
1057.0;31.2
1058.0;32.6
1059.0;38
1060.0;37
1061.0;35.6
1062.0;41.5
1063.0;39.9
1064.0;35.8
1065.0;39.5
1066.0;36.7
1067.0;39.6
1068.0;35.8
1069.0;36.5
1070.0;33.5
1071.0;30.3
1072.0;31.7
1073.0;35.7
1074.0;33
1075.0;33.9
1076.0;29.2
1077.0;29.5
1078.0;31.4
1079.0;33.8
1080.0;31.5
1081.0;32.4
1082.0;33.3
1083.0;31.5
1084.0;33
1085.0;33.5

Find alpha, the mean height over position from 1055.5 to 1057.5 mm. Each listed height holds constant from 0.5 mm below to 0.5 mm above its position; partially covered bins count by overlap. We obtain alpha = 28.9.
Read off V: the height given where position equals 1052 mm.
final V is 16.3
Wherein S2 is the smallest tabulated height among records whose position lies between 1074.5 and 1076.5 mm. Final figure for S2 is 29.2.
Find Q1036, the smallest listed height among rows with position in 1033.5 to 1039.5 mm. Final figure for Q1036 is 27.1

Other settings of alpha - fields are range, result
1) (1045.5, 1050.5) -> 26.8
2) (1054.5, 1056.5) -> 24.8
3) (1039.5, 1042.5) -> 33.3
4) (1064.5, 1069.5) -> 37.6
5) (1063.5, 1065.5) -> 37.6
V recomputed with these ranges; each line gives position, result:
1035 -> 27.7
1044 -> 34.4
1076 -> 29.2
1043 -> 31.7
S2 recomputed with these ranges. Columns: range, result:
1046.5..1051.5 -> 16.4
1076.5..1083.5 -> 29.5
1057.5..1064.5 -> 32.6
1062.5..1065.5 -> 35.8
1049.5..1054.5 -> 16.3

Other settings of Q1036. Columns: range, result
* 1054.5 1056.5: 23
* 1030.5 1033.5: 28.1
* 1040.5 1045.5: 31.7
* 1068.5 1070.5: 33.5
